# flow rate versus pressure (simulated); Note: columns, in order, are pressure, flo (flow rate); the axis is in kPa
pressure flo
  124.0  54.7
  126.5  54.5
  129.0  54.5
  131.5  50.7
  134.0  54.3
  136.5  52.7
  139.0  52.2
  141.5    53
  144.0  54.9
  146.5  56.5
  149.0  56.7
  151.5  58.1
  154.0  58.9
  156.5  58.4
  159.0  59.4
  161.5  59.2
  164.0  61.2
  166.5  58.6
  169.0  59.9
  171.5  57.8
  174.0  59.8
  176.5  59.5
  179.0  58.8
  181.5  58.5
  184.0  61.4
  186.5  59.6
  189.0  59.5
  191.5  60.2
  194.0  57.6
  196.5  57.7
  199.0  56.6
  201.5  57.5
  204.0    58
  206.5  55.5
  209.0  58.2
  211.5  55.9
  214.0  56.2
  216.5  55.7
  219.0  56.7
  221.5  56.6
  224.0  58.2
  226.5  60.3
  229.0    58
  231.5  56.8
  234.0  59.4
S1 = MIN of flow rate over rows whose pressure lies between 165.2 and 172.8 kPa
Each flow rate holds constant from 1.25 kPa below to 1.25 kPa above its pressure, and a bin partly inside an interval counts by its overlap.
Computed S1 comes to 57.8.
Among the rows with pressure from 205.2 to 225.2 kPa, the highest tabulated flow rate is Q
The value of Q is 58.2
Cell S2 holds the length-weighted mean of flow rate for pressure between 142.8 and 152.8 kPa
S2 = 56.6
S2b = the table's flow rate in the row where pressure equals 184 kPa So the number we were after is 61.4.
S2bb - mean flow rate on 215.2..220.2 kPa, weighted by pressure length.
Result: 56.2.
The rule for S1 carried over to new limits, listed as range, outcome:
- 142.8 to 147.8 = 54.9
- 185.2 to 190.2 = 59.5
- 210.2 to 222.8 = 55.7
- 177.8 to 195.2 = 57.6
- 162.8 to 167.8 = 58.6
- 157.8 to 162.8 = 59.2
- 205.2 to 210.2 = 55.5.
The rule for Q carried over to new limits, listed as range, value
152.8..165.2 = 61.2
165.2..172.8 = 59.9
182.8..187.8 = 61.4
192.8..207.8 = 58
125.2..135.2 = 54.5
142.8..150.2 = 56.7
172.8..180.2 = 59.8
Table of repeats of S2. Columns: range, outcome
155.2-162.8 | 59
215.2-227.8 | 57.5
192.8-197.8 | 57.6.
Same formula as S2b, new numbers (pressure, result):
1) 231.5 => 56.8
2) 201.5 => 57.5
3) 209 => 58.2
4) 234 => 59.4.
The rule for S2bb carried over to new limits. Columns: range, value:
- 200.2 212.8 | 57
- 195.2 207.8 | 57.1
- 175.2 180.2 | 59.2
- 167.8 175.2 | 59.2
